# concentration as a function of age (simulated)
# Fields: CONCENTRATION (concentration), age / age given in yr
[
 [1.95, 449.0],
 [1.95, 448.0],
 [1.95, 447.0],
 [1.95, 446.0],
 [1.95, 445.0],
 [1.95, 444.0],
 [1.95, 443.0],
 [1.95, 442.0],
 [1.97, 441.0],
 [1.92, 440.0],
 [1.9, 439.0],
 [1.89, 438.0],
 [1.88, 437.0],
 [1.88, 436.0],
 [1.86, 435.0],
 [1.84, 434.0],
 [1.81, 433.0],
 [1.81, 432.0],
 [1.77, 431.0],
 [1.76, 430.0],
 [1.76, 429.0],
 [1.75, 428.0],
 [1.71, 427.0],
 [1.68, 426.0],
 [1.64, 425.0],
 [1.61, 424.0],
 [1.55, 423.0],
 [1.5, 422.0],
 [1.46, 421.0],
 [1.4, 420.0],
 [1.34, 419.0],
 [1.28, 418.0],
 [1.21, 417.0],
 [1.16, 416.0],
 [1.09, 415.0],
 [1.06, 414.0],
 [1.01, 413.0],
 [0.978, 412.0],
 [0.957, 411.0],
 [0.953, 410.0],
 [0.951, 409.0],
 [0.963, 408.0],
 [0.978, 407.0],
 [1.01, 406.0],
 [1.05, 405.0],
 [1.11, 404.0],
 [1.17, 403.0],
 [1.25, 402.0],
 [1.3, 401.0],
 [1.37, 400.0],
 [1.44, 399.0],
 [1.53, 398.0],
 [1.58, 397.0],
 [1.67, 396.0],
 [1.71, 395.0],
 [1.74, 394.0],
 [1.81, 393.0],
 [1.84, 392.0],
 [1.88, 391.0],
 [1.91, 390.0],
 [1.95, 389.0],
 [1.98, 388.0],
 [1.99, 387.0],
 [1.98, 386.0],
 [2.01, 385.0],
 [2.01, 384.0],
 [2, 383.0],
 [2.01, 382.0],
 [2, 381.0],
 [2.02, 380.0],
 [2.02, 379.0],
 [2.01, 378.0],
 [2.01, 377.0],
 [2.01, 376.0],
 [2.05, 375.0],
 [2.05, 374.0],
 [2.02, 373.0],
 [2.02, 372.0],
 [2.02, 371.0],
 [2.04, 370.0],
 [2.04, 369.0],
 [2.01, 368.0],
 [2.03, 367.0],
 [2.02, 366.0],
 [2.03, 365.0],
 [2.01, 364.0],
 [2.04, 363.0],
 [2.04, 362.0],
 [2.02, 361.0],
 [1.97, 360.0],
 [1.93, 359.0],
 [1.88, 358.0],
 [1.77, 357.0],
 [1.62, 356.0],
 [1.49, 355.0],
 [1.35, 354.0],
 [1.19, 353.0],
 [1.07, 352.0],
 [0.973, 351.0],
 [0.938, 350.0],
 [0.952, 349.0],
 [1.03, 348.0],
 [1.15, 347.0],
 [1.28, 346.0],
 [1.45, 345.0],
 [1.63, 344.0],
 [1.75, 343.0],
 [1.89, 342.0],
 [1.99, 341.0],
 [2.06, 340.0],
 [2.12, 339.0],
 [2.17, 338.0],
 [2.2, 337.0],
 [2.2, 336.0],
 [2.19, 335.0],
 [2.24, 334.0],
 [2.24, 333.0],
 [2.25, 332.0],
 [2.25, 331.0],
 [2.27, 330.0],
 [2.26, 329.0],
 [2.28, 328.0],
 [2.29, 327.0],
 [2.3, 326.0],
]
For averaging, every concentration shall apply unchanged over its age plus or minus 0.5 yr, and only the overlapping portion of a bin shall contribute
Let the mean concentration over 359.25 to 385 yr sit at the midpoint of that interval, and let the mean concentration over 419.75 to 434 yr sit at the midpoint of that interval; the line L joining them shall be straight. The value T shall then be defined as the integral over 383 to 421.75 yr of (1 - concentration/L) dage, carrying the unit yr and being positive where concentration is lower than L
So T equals 8.6 yr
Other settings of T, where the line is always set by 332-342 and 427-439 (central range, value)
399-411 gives 5.1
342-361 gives 5.9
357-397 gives 1.0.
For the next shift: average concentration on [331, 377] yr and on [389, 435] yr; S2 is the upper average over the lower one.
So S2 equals 0.79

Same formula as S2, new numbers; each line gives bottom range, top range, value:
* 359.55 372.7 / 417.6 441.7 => 0.85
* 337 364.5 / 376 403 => 1.10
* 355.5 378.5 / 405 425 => 0.60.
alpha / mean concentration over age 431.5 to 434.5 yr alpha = 1.82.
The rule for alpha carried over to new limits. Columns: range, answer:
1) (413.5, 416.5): 1.1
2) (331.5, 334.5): 2.24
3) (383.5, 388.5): 1.99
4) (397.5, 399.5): 1.48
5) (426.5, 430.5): 1.74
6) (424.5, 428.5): 1.69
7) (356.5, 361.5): 1.91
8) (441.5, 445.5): 1.95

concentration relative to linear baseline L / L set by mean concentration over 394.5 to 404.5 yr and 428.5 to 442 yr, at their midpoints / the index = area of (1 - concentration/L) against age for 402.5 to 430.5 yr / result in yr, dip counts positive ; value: 6.0 yr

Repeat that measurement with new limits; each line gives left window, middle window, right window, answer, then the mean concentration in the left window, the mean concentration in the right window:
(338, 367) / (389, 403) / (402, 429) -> -2.3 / 1.65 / 1.26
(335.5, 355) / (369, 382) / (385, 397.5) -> -2.1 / 1.55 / 1.84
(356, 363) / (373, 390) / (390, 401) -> -2.4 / 1.92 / 1.65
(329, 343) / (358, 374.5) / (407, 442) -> -0.7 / 2.15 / 1.51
